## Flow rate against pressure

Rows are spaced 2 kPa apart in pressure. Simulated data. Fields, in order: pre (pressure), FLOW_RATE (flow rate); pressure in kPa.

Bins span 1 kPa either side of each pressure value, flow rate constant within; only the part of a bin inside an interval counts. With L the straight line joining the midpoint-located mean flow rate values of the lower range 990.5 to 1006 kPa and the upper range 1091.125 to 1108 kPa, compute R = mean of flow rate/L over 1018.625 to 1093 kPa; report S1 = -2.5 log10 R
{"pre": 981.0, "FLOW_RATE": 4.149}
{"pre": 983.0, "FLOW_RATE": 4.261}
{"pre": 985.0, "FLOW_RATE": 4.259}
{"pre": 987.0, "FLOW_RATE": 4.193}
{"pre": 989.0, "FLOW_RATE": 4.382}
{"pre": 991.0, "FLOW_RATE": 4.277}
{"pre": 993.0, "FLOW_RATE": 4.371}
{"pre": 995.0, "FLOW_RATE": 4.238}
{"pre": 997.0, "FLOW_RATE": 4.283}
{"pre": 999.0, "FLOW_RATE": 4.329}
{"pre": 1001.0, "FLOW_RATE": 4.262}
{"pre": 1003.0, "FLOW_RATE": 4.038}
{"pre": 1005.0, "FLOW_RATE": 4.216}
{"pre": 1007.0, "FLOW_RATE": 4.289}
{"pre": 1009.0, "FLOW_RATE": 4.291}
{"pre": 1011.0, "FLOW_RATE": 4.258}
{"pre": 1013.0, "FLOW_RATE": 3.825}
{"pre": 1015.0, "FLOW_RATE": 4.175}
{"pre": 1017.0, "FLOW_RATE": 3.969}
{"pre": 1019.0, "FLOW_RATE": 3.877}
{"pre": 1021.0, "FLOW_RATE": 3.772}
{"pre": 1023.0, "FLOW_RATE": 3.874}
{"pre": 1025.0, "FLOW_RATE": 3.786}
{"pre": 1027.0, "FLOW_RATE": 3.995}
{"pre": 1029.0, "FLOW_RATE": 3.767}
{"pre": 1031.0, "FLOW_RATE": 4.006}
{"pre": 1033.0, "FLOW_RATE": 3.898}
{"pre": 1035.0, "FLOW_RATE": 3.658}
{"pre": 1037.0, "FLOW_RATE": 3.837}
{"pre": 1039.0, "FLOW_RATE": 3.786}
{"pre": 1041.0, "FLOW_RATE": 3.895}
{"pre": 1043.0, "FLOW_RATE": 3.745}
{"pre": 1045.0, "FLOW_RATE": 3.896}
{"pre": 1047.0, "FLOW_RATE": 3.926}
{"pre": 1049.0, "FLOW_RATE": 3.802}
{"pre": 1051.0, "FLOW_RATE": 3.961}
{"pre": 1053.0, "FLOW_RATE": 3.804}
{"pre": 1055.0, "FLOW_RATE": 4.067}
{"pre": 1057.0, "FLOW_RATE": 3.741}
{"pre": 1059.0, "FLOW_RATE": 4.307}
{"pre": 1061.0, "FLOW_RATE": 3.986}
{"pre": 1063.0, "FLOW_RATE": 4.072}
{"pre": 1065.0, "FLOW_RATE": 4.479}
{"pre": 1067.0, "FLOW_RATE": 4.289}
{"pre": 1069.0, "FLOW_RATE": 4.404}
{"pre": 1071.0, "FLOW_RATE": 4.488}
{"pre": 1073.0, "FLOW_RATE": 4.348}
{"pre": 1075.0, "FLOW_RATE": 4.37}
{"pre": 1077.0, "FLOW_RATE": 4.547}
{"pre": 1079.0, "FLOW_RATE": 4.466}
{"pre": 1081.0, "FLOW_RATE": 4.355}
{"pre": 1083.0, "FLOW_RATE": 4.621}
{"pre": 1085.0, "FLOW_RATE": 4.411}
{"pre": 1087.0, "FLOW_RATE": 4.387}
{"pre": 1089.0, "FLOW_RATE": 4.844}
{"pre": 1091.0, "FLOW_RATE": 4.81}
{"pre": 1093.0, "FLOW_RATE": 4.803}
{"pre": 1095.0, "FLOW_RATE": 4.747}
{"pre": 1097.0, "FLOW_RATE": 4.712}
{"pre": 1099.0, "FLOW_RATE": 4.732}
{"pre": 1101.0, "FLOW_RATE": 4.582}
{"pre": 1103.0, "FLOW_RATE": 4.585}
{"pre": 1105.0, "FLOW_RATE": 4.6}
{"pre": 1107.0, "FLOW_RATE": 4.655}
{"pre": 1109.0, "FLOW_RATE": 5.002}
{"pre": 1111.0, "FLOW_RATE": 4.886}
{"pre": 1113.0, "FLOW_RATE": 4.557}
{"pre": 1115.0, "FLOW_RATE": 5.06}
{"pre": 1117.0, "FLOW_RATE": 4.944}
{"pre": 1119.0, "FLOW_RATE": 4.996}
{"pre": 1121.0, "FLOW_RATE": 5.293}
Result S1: 0.09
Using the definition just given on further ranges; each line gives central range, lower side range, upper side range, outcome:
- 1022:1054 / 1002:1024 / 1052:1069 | 0.06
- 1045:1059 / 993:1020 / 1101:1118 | 0.14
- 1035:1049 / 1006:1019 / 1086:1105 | 0.13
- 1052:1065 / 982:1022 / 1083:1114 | 0.11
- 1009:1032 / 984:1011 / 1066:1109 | 0.10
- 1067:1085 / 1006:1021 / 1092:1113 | 0.02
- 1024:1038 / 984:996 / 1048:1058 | 0.05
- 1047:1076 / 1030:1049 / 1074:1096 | 0.02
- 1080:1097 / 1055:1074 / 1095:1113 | -0.02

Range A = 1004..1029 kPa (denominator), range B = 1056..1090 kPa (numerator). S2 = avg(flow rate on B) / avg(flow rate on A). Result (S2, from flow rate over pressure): 1.1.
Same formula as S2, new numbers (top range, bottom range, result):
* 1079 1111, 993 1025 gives 1.13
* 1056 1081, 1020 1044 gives 1.12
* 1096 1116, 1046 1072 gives 1.15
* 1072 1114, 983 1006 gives 1.08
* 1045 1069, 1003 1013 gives 0.96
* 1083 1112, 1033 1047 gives 1.23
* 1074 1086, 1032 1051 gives 1.16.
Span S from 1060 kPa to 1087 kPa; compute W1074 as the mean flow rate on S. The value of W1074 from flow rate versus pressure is 4.37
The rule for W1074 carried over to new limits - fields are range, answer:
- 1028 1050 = 3.84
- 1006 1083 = 4.06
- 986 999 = 4.29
